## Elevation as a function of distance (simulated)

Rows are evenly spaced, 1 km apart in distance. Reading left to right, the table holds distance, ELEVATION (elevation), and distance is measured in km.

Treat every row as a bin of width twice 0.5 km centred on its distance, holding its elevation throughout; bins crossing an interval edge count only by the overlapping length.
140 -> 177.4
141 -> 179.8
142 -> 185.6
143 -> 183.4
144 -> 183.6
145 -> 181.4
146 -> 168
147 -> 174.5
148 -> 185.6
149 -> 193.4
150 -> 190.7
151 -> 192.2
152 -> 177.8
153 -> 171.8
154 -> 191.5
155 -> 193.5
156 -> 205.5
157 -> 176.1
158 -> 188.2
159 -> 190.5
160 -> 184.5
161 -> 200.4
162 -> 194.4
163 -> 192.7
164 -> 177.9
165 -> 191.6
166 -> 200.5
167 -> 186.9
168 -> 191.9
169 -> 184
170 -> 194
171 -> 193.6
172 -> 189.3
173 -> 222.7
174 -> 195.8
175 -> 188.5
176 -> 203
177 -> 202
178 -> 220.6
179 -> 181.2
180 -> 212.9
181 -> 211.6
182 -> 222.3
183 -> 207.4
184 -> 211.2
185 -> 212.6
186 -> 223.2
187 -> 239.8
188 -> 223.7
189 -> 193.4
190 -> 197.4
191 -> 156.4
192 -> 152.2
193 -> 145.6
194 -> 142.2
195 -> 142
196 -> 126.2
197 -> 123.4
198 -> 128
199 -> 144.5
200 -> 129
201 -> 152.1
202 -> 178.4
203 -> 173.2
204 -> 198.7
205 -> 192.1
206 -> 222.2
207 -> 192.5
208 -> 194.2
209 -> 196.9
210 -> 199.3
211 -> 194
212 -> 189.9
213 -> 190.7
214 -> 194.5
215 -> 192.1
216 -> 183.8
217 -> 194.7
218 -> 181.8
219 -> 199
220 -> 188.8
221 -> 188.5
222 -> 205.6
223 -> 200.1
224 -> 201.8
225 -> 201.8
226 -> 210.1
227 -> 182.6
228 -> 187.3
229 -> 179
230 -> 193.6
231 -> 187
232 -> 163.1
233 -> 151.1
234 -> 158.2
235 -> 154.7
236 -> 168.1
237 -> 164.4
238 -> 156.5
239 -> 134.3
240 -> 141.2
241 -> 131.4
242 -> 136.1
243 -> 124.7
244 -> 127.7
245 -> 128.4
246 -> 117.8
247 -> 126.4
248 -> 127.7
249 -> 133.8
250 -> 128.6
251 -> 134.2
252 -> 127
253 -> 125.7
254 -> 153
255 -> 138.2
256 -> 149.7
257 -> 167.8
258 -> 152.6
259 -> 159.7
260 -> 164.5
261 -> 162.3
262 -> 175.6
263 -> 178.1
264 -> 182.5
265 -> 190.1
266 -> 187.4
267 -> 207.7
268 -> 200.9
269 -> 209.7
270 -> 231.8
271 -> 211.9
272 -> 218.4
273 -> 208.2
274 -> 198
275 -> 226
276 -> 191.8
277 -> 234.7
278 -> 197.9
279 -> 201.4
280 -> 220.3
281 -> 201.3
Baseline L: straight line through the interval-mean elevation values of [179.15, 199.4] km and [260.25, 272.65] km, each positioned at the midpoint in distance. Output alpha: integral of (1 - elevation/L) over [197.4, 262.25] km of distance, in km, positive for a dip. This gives 7.5 km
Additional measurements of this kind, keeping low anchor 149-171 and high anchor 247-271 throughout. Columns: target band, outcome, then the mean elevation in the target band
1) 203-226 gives -2.54 km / 195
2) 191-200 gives 2.10 km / 139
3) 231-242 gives 1.12 km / 153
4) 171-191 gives -2.43 km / 207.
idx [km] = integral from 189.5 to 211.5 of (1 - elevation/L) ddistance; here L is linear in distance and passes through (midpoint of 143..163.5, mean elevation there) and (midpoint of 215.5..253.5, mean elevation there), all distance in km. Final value 0.6 km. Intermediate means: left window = 187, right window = 162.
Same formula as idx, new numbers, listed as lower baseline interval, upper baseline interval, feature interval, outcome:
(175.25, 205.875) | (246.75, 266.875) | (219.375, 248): 0.1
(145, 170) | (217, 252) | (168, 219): -3.3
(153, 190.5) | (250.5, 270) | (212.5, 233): -1.0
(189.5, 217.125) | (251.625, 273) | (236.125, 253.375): 4.1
